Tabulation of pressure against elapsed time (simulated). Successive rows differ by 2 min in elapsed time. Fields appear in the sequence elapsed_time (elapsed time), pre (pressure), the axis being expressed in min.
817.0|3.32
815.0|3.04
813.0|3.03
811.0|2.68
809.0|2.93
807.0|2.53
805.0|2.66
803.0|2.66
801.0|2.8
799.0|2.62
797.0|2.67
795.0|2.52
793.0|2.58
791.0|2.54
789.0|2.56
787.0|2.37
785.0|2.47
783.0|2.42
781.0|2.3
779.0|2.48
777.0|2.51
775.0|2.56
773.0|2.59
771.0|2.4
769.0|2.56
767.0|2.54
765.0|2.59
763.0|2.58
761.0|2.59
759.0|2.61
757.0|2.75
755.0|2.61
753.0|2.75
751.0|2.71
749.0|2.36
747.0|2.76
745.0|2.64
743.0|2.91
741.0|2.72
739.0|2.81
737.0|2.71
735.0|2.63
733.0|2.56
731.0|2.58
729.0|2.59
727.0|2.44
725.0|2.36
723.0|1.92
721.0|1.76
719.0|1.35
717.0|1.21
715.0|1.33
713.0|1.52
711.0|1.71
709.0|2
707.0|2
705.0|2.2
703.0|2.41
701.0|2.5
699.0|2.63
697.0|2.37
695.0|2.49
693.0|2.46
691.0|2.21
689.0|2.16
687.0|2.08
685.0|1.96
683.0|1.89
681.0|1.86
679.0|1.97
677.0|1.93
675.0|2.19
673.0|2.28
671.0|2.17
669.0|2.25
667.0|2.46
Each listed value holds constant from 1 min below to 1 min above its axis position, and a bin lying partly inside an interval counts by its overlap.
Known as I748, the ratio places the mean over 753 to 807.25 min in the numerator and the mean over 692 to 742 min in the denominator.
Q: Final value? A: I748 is 1.2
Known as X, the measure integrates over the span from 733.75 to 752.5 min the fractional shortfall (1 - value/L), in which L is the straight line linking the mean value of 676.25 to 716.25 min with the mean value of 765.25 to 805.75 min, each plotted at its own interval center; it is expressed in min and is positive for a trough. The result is -3.0 min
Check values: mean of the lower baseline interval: 2.08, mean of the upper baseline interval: 2.54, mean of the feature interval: 2.69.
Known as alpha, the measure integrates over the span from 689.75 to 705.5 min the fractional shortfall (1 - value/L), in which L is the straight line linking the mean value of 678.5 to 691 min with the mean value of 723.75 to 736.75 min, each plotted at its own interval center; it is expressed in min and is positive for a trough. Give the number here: -1.90 min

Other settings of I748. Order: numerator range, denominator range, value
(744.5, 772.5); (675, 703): 1.18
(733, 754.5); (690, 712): 1.19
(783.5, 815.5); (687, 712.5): 1.19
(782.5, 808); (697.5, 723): 1.36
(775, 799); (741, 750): 0.94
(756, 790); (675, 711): 1.16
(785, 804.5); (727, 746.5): 0.97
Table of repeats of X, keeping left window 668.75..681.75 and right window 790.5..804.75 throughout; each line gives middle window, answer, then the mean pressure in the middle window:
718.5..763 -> -2.6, 2.52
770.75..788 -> 0.6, 2.46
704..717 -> 2.9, 1.75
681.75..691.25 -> 0.4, 2.04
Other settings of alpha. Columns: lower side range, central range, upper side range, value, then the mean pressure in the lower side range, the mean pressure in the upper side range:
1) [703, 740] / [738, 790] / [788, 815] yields -3.9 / 2.1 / 2.69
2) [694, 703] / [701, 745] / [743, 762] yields 6.4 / 2.49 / 2.66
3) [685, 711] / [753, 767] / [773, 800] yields -1.1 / 2.26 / 2.51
